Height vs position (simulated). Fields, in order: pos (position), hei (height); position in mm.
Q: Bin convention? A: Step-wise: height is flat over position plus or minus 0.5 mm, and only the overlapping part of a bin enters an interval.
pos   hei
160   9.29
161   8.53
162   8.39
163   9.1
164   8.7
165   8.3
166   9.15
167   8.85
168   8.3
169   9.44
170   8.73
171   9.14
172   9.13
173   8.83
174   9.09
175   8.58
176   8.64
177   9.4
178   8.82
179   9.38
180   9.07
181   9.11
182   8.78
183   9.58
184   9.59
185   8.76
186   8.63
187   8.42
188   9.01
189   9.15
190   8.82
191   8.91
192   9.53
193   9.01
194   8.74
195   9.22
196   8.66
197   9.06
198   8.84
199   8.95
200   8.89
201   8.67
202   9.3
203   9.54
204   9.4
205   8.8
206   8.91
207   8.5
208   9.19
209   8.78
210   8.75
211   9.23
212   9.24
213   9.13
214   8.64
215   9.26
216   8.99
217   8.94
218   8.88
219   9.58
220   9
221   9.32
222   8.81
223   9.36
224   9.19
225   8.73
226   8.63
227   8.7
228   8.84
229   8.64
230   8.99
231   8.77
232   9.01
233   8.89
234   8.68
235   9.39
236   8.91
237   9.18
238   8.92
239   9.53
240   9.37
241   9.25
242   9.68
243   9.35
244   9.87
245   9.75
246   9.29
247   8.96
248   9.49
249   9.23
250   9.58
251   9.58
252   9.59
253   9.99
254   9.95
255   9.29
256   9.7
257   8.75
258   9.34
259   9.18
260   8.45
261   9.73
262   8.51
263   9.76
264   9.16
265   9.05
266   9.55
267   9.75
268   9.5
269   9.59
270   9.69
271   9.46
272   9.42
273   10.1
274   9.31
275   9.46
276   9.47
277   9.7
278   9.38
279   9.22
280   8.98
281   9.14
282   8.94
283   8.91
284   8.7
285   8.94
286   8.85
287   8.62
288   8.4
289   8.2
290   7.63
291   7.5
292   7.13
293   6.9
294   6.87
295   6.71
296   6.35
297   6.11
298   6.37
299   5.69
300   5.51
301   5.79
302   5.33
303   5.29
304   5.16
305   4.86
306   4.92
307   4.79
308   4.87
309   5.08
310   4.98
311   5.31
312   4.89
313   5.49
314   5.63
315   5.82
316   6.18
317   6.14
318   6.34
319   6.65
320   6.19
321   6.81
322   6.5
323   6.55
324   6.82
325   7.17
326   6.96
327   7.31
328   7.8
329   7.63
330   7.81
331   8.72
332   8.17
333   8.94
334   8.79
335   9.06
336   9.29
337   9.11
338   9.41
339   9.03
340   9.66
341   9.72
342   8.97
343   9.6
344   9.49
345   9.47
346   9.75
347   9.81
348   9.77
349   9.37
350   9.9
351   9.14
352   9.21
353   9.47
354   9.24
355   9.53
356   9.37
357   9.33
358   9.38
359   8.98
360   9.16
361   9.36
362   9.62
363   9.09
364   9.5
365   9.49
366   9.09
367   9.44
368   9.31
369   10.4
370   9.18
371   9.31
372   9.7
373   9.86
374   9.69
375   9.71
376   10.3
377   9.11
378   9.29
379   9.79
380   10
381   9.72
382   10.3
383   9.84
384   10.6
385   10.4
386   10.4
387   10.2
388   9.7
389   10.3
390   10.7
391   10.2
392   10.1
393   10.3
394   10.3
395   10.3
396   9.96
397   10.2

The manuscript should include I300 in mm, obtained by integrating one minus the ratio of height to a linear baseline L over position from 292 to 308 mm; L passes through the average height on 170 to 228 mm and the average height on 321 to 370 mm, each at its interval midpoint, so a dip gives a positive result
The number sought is 5.64 mm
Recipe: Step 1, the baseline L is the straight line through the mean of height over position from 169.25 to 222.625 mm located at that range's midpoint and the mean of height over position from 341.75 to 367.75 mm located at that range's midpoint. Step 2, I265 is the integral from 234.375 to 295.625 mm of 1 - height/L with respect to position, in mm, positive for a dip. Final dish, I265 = 0.7 mm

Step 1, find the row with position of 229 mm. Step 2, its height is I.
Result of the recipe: 8.64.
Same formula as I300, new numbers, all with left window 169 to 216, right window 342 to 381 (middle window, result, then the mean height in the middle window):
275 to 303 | 4.65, 7.74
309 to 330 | 6.75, 6.36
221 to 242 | 0.24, 9.01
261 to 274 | -0.34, 9.47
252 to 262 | -0.16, 9.34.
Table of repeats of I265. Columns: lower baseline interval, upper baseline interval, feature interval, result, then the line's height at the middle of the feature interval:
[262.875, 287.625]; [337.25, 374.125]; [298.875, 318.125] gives 8.2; 9.36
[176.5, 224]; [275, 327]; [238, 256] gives -3.3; 8.03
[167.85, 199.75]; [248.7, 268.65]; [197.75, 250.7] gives 0.6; 9.2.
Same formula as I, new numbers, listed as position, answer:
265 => 9.05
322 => 6.5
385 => 10.4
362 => 9.62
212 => 9.24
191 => 8.91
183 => 9.58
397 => 10.2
